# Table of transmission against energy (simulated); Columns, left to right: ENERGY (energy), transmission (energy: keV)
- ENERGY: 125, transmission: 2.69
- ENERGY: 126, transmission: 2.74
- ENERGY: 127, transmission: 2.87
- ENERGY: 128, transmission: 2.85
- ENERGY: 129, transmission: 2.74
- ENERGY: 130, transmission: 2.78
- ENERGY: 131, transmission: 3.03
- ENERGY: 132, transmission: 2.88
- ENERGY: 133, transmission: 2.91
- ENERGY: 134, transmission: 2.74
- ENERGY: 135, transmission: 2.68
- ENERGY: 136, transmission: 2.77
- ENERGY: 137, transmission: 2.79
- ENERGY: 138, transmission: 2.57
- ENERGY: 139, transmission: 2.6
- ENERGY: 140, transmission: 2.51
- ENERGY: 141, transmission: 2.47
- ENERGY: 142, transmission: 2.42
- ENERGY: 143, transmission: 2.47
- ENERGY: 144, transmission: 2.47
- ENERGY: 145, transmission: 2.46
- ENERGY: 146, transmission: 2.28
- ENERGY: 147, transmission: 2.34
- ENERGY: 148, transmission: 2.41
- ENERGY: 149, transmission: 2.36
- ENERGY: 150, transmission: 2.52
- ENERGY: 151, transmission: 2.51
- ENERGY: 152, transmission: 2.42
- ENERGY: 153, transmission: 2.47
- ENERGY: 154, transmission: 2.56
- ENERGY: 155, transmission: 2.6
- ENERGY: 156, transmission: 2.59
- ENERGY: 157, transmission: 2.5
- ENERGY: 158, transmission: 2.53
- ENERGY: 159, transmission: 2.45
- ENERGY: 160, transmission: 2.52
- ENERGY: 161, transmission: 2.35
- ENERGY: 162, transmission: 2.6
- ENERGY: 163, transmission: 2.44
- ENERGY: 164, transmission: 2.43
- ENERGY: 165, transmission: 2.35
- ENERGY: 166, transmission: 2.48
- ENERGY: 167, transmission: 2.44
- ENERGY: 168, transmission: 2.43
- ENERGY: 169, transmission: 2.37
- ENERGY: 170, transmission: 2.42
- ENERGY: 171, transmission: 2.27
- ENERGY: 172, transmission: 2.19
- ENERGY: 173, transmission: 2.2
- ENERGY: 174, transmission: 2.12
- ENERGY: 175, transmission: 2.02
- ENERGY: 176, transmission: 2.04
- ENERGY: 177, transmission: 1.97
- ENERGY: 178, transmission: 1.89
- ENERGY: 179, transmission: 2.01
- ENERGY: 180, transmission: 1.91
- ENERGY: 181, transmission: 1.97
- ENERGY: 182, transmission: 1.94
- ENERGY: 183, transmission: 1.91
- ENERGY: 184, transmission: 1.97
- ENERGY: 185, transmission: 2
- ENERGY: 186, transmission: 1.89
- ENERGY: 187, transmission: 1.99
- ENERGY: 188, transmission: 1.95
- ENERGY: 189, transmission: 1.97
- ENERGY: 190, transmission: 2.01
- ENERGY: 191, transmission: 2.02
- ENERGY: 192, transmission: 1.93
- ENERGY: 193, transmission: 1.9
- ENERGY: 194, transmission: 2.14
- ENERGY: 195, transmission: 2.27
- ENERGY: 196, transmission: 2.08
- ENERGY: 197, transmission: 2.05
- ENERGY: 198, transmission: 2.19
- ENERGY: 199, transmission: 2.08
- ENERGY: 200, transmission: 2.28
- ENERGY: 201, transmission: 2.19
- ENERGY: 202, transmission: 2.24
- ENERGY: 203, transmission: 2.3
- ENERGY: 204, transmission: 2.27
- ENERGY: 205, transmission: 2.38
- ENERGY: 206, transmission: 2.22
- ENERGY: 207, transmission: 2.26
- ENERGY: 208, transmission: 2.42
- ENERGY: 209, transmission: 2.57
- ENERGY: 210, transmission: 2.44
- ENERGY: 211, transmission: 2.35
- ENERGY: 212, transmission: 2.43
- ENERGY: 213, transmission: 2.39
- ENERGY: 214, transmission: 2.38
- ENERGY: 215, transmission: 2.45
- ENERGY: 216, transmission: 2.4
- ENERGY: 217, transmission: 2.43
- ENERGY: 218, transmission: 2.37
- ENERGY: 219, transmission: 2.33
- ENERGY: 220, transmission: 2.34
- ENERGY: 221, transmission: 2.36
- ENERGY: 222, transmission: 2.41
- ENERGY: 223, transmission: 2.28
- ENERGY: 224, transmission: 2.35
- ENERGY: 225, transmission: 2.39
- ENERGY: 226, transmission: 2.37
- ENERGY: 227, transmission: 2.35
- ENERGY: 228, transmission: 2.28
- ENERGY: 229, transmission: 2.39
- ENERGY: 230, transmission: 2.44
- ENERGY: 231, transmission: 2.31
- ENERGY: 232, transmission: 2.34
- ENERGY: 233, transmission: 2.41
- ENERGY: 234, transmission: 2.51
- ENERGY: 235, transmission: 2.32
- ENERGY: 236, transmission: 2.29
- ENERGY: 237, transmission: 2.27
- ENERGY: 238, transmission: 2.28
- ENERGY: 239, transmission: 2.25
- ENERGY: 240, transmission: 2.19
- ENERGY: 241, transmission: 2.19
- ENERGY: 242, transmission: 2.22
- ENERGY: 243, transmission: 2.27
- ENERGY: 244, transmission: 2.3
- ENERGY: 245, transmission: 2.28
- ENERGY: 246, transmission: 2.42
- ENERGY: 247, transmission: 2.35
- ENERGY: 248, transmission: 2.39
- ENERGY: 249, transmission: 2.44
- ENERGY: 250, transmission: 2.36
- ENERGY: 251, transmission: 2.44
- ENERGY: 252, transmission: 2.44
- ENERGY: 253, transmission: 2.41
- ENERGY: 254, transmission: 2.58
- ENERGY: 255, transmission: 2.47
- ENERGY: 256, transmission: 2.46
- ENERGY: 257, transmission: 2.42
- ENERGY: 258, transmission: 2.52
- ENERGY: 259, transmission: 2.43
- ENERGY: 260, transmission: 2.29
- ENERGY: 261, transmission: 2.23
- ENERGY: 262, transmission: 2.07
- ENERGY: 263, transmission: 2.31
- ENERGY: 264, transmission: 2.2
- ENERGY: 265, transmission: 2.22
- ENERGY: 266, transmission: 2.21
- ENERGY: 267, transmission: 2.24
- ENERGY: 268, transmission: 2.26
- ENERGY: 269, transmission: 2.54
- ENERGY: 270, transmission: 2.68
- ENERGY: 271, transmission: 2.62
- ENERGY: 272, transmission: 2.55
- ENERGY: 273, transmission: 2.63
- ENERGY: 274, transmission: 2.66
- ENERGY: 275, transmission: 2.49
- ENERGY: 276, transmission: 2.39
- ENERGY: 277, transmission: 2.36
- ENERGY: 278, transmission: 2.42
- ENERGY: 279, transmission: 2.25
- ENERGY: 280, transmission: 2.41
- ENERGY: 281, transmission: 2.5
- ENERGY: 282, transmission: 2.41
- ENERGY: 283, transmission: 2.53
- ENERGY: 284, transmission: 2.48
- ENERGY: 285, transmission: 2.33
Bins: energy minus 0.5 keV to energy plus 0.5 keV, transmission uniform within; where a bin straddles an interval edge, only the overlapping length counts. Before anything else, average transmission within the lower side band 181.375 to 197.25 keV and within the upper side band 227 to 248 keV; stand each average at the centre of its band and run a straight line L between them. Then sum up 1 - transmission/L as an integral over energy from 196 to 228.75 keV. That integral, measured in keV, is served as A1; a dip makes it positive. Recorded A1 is -2.7 keV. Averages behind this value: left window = 2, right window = 2.32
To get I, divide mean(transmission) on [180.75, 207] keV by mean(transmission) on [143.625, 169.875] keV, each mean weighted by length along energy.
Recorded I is 0.85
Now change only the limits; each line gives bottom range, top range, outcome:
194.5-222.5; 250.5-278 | 1.04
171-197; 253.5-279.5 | 1.19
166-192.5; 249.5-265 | 1.14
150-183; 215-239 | 1.02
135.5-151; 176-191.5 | 0.79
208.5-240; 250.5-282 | 1.02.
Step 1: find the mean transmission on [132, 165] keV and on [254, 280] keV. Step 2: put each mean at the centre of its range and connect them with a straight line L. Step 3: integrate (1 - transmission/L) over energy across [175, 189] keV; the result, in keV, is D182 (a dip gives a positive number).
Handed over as 3.0 keV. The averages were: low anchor 2.53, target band 1.96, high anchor 2.4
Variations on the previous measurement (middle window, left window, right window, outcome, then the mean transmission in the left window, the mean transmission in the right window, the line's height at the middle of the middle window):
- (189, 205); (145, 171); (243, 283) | 2.0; 2.45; 2.4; 2.43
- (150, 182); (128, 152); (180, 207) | 0.4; 2.6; 2.08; 2.35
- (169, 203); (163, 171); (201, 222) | 4.6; 2.41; 2.36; 2.39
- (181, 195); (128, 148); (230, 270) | 2.9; 2.63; 2.34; 2.5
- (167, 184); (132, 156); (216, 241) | 2.5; 2.54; 2.34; 2.47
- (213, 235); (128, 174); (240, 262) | 0.3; 2.52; 2.37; 2.41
